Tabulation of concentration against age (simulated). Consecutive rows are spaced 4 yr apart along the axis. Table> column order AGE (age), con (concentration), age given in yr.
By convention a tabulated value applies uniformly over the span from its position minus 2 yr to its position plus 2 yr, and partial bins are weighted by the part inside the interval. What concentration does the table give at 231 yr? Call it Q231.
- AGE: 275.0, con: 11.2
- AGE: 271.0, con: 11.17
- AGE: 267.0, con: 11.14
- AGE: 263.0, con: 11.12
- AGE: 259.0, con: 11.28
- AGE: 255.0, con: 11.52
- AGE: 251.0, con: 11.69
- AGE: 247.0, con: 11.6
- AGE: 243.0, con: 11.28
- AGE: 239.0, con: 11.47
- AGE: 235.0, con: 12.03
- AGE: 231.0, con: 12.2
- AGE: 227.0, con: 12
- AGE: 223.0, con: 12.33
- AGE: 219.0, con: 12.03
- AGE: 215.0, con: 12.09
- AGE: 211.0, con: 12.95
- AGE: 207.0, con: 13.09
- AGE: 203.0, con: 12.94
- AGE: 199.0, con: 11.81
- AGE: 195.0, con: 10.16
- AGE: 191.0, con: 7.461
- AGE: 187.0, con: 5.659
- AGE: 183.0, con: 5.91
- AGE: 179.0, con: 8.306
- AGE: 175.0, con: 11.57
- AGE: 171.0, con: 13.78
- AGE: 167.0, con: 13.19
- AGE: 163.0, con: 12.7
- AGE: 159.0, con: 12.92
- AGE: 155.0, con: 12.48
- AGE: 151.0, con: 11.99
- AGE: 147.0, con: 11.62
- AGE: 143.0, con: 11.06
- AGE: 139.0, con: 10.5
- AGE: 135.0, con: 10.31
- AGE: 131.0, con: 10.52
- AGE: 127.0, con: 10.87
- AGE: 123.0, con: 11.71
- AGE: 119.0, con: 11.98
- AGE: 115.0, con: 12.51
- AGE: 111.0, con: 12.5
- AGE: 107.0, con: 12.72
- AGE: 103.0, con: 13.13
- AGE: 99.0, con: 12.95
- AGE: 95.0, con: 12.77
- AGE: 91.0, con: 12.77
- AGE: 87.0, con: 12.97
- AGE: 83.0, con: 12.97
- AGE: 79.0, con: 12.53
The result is 12.2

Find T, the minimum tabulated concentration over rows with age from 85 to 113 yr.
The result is 12.5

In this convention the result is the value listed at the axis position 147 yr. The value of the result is 11.62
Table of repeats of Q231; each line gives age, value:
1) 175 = 11.57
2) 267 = 11.14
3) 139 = 10.5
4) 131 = 10.52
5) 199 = 11.81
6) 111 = 12.5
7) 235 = 12.03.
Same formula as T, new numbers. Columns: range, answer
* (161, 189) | 5.659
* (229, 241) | 11.47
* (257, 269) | 11.12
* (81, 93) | 12.77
